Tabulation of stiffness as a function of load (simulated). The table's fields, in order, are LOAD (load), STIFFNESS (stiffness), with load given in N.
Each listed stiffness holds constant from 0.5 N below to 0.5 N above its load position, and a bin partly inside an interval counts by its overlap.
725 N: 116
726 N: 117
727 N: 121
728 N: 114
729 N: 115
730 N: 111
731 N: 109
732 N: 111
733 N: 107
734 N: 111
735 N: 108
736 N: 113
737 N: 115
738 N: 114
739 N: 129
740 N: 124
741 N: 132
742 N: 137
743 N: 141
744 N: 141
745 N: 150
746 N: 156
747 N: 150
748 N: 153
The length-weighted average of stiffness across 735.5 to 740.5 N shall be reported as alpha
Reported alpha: 119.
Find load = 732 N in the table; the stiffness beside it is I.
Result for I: 111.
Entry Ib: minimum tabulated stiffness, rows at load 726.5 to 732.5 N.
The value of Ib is 109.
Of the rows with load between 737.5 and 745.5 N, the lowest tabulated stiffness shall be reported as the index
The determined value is 114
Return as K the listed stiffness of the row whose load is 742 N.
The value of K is 137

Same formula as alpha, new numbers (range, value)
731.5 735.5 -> 109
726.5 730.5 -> 115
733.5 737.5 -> 112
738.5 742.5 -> 130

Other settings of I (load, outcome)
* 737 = 115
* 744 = 141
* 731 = 109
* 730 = 111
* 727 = 121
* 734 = 111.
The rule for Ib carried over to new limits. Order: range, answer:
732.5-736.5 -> 107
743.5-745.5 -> 141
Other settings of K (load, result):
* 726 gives 117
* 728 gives 114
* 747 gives 150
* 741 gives 132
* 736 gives 113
